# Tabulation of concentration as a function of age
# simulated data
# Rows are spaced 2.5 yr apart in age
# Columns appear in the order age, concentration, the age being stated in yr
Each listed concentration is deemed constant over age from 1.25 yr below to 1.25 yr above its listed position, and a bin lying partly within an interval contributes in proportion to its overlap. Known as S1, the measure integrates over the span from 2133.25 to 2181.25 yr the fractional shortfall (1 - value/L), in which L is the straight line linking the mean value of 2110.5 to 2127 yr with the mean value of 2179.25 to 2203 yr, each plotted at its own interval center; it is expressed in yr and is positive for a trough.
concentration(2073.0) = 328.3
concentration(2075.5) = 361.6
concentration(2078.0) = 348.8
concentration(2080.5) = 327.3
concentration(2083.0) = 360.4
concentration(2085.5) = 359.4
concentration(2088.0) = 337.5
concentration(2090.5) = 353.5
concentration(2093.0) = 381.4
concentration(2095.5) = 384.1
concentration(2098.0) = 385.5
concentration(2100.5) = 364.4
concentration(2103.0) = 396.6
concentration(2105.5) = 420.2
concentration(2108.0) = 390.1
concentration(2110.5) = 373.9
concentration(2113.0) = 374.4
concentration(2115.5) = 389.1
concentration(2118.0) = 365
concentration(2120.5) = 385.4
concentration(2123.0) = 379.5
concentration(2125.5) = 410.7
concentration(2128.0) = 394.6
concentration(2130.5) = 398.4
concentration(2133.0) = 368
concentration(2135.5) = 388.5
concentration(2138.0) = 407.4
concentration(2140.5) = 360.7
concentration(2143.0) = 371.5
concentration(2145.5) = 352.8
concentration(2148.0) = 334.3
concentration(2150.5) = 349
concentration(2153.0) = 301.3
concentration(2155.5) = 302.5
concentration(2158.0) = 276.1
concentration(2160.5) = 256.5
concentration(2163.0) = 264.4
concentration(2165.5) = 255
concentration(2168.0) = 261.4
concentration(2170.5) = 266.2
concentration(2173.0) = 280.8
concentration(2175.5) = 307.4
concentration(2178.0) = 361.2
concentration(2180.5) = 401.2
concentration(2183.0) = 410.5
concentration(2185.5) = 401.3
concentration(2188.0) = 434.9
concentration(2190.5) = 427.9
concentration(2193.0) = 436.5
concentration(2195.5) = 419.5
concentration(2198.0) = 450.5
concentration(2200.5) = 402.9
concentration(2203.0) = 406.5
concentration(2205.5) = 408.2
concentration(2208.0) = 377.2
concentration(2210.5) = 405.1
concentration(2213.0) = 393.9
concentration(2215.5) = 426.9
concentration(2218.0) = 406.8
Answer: 9.7 yr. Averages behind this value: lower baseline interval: 383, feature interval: 321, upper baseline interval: 420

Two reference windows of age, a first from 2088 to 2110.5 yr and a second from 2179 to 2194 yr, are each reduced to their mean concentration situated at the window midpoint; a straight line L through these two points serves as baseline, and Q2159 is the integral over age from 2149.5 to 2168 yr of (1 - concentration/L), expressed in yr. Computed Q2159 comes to 5.6 yr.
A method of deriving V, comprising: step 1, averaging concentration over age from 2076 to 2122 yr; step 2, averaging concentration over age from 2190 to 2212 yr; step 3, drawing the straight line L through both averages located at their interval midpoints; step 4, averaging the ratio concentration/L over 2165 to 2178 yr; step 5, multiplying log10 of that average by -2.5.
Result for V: 0.379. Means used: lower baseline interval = 372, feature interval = 284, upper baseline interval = 414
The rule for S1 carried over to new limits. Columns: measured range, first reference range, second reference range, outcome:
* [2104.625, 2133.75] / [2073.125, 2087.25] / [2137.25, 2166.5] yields -4.8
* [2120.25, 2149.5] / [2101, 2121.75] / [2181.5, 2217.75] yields 1.1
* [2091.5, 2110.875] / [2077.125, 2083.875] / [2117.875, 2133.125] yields -1.2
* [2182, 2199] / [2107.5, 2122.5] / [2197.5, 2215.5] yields -1.0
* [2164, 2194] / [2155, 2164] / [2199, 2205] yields -1.3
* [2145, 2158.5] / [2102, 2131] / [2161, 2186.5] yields 1.0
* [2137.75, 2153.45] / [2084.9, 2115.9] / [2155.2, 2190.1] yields -0.4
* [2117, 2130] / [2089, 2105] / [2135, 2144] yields -0.3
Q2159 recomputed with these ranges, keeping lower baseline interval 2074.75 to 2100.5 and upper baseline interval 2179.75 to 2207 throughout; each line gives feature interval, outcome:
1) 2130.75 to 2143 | 0.2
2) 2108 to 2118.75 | -0.1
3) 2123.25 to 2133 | -0.3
